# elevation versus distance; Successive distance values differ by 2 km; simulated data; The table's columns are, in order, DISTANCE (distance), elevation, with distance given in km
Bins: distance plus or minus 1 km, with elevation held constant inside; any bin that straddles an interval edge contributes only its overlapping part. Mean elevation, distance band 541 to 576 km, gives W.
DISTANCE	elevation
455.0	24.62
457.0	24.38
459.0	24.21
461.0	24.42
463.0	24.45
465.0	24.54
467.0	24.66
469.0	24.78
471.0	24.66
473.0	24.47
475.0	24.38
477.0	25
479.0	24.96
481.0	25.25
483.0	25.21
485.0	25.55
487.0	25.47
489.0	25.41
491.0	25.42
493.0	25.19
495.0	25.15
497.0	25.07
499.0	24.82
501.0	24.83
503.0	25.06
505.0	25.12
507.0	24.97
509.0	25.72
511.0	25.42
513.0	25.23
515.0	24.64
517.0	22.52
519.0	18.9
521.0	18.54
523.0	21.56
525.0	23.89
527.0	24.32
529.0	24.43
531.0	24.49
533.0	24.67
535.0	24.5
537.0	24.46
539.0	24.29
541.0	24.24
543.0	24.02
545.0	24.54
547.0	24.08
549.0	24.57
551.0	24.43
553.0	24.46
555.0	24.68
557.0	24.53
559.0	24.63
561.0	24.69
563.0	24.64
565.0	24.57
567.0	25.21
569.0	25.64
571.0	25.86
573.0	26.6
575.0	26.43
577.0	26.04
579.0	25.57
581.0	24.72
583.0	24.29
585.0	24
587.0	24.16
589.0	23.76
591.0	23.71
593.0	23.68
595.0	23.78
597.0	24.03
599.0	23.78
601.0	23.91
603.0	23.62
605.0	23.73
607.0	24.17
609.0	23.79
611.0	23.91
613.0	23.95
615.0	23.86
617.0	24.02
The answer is 24.9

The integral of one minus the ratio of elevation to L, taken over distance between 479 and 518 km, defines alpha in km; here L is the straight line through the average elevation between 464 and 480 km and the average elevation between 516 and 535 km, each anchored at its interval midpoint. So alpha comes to -2.2 km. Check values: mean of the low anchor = 24.7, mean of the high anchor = 22.7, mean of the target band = 25.1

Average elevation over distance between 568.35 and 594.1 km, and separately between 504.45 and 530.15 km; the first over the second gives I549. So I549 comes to 1.06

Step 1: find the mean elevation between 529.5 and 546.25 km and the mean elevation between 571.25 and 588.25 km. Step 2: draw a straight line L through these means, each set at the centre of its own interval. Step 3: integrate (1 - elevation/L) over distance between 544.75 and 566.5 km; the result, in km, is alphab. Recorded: 0.2 km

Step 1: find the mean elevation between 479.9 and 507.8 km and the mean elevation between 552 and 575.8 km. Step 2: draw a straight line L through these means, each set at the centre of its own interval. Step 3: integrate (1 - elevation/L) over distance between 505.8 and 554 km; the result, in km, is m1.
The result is 2.5 km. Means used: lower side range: 25.2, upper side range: 25.2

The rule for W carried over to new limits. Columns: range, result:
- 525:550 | 24.4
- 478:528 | 24.3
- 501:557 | 24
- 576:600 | 24.3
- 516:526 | 21.1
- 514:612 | 24.2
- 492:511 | 25.1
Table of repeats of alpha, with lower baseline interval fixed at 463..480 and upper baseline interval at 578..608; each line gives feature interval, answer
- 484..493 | -0.3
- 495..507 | -0.2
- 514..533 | 1.3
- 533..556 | -0.1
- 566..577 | -0.8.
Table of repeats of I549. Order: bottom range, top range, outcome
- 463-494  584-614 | 0.96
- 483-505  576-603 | 0.96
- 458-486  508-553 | 0.96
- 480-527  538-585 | 1.02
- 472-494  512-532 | 0.91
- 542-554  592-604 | 0.98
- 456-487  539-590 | 1.00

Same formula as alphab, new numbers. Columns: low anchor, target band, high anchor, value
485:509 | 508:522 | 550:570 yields 1.2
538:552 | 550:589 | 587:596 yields -1.5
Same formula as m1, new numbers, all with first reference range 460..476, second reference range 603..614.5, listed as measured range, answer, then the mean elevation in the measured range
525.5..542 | -0.1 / 24.4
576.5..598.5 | -0.3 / 24.3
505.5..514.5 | -0.3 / 25.3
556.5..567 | -0.2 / 24.7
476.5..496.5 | -0.7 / 25.3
